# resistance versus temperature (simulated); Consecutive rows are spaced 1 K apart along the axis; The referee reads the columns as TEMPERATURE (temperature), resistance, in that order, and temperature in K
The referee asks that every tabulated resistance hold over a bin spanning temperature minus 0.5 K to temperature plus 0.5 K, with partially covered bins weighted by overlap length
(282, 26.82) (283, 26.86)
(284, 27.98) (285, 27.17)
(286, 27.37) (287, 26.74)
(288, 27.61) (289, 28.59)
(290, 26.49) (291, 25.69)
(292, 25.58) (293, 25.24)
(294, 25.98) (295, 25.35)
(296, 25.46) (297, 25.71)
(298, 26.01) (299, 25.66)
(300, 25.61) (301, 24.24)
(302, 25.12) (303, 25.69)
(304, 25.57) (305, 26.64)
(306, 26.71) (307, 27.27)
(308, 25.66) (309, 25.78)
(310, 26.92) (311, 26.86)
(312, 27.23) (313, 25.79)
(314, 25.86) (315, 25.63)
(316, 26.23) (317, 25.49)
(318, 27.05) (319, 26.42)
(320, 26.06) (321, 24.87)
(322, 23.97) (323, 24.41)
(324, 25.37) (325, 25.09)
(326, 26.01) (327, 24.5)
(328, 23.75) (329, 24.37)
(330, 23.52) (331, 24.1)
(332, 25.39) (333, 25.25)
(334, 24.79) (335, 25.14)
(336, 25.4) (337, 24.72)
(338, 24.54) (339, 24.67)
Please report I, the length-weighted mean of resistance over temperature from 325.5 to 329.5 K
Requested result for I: 24.7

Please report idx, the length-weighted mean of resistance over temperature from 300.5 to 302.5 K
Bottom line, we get 24.7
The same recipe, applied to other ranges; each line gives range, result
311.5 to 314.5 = 26.3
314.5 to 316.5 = 25.9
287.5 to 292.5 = 26.8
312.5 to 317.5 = 25.8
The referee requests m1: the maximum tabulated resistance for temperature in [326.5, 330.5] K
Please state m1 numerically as 24.5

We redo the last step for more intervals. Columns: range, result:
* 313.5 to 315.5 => 25.86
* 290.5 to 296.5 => 25.98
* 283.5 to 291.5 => 28.59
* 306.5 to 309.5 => 27.27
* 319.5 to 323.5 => 26.06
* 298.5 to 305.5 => 26.64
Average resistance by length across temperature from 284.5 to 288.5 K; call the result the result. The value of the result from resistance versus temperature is 27.2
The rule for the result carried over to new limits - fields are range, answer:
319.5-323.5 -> 24.8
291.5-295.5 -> 25.5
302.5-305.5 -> 26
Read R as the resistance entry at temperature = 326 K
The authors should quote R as 26.01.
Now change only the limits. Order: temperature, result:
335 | 25.14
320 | 26.06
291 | 25.69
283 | 26.86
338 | 24.54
